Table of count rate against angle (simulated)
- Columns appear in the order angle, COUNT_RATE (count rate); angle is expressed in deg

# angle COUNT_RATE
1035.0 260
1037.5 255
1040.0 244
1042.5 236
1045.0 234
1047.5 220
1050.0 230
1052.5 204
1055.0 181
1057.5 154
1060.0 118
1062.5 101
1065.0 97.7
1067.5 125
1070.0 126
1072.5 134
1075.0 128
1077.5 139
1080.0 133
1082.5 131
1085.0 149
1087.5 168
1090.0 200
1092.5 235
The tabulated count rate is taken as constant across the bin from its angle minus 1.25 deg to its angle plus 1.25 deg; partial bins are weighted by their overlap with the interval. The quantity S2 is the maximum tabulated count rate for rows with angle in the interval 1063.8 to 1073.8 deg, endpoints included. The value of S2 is 134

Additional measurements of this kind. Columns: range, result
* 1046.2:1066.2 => 230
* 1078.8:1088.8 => 168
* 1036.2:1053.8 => 255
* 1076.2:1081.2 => 139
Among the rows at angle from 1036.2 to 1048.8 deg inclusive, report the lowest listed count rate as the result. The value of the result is 220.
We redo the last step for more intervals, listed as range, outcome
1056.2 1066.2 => 97.7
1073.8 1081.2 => 128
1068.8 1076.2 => 126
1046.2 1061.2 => 118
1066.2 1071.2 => 125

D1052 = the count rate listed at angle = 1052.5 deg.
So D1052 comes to 204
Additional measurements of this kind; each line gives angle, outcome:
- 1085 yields 149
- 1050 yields 230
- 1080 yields 133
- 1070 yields 126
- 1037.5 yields 255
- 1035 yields 260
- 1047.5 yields 220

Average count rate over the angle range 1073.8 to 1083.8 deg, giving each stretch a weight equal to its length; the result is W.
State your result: 133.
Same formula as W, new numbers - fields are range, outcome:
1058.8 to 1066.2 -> 106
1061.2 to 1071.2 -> 112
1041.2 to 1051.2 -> 230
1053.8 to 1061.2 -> 151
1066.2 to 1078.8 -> 130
